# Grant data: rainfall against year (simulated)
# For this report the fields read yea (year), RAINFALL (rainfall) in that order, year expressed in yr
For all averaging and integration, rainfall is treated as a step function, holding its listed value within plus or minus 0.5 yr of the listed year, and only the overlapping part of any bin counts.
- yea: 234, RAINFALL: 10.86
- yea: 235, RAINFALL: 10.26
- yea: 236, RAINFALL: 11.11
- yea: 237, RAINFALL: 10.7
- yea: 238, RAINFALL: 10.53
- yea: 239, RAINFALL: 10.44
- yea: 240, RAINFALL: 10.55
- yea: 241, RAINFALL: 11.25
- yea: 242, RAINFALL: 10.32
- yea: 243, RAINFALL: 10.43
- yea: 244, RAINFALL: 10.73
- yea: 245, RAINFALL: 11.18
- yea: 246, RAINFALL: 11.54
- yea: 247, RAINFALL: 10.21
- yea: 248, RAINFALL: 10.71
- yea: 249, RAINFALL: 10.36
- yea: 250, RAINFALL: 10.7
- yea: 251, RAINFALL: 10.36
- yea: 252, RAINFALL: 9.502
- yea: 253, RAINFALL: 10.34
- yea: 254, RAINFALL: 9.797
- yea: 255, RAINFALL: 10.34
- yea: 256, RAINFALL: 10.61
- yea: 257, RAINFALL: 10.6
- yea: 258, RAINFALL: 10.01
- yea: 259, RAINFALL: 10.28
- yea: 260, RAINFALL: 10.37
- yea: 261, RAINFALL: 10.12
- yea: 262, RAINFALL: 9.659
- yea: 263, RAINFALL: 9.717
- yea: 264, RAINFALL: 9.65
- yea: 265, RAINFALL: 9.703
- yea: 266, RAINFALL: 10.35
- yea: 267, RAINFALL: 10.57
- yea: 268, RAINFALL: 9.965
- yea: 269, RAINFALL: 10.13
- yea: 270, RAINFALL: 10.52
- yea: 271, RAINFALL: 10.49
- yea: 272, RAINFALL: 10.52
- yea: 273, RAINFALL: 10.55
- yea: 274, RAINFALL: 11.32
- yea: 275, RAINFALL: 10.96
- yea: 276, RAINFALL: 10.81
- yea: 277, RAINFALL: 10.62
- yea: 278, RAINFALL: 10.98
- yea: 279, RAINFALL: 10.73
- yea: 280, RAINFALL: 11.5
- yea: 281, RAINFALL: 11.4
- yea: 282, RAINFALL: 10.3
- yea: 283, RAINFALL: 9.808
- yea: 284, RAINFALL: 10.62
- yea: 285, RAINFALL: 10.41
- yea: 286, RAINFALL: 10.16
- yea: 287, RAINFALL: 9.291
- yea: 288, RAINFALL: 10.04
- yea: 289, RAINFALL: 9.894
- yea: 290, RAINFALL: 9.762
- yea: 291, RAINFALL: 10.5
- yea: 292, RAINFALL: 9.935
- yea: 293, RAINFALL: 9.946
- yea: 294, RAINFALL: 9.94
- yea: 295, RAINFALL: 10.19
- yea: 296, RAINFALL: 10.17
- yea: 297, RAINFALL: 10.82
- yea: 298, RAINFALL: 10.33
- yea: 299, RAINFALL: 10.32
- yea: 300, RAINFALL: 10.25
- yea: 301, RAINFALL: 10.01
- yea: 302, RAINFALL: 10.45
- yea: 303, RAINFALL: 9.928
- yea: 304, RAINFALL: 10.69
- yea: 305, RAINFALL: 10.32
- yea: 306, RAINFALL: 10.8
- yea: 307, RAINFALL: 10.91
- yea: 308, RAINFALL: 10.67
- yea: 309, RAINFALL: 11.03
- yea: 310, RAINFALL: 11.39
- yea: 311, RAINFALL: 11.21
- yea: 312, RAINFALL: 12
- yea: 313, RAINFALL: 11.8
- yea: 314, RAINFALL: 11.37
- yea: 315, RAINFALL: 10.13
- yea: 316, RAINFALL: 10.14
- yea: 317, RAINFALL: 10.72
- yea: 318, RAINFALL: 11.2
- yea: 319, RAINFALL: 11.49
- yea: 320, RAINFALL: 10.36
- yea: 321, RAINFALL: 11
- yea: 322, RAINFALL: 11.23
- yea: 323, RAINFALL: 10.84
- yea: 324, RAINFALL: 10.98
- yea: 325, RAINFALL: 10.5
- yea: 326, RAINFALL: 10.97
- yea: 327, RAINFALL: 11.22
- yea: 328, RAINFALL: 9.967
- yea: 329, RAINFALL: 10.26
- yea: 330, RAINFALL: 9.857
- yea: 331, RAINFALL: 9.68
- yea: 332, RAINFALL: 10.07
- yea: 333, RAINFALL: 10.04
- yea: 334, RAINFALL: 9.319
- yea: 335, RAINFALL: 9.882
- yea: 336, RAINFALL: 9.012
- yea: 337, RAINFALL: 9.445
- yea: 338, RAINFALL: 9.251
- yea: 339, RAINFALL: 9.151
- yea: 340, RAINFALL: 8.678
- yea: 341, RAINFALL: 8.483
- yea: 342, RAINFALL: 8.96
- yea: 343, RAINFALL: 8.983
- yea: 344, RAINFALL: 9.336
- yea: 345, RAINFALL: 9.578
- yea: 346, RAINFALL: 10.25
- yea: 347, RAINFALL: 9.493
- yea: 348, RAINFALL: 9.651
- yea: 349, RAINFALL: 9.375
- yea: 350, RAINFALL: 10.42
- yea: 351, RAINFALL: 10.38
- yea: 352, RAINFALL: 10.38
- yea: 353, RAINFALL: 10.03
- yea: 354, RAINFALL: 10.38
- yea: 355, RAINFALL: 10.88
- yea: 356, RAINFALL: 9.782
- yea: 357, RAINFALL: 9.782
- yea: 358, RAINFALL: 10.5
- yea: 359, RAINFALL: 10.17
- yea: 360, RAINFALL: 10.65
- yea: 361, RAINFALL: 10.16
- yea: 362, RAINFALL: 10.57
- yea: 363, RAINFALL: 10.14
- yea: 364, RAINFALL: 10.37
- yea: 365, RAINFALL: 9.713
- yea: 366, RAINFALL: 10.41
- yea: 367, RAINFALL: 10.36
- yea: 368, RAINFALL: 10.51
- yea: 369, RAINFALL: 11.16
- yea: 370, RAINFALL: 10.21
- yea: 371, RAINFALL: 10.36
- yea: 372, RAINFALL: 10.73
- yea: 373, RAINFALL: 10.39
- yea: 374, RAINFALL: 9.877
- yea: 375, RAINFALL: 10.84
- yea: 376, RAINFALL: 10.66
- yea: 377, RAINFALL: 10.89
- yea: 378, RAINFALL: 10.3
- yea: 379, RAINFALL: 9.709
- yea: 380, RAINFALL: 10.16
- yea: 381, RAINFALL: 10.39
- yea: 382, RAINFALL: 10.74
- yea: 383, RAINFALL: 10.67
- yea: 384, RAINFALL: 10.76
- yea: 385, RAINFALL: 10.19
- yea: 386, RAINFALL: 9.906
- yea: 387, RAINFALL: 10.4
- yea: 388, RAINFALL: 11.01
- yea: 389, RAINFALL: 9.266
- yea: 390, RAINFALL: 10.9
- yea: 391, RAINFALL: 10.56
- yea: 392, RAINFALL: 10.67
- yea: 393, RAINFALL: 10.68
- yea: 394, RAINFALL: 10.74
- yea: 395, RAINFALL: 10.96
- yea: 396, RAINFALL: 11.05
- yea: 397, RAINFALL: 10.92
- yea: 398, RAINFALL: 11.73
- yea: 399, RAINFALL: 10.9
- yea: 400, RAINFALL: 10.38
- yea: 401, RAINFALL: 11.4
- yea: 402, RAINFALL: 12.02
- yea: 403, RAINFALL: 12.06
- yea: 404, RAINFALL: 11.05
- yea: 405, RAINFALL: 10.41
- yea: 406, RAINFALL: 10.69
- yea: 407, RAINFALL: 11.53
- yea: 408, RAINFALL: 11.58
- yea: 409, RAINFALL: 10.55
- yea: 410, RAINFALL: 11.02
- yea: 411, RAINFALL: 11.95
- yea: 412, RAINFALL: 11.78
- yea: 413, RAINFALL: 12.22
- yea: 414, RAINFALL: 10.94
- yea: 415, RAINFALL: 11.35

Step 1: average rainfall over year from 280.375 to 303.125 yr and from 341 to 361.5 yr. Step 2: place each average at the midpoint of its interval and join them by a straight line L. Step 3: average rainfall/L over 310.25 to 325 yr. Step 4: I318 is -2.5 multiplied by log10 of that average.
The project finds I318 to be -0.10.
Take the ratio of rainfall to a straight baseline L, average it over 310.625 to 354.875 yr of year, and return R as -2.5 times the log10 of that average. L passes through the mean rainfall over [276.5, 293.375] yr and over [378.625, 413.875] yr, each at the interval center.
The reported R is 0.04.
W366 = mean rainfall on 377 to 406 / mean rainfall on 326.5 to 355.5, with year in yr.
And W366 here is 1.10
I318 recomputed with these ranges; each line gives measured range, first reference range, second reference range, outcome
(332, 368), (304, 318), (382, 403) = 0.109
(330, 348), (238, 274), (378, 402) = 0.123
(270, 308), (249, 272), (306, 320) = 0.022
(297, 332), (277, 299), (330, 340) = -0.088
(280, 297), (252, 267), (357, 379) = -0.003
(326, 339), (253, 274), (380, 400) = 0.064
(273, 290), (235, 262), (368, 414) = 0.003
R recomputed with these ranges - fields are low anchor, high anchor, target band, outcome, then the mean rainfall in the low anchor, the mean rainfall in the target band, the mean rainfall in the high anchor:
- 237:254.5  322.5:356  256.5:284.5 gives -0.01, 10.5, 10.4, 9.87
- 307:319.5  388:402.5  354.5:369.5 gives 0.06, 11.1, 10.3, 10.9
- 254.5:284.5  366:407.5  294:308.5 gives 0.01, 10.4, 10.4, 10.7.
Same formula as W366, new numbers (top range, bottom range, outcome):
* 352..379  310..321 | 0.94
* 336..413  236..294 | 1.00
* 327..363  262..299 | 0.95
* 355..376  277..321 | 0.98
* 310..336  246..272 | 1.04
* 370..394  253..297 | 1.01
